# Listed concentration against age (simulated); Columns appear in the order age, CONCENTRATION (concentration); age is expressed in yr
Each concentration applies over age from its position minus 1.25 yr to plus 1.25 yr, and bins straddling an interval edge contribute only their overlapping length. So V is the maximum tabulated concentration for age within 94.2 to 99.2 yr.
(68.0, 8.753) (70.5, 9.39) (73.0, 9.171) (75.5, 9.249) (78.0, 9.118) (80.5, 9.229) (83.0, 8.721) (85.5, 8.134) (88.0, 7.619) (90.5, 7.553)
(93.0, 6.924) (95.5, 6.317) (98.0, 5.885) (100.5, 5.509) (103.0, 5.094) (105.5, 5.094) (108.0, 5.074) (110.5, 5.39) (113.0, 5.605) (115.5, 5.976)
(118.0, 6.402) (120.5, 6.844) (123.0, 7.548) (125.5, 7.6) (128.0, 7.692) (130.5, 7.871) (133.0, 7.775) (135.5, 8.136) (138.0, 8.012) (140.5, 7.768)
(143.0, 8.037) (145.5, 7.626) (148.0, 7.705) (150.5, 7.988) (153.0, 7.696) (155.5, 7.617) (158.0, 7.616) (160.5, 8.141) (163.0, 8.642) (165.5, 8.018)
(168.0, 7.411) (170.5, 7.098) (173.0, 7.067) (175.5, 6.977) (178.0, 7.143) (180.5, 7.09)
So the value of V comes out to 6.317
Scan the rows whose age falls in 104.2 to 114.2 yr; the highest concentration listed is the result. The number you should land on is 5.605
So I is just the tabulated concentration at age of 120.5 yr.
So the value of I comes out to 6.844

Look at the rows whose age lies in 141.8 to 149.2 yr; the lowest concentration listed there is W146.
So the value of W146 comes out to 7.626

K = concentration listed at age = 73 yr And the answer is 9.171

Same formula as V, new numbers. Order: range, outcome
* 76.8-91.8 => 9.229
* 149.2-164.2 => 8.642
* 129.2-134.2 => 7.871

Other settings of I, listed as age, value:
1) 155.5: 7.617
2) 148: 7.705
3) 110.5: 5.39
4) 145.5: 7.626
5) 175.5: 6.977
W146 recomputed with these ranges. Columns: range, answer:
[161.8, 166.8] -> 8.018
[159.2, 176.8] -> 6.977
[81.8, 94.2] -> 6.924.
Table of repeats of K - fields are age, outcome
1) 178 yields 7.143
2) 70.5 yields 9.39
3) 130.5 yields 7.871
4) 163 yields 8.642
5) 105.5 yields 5.094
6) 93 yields 6.924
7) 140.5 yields 7.768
